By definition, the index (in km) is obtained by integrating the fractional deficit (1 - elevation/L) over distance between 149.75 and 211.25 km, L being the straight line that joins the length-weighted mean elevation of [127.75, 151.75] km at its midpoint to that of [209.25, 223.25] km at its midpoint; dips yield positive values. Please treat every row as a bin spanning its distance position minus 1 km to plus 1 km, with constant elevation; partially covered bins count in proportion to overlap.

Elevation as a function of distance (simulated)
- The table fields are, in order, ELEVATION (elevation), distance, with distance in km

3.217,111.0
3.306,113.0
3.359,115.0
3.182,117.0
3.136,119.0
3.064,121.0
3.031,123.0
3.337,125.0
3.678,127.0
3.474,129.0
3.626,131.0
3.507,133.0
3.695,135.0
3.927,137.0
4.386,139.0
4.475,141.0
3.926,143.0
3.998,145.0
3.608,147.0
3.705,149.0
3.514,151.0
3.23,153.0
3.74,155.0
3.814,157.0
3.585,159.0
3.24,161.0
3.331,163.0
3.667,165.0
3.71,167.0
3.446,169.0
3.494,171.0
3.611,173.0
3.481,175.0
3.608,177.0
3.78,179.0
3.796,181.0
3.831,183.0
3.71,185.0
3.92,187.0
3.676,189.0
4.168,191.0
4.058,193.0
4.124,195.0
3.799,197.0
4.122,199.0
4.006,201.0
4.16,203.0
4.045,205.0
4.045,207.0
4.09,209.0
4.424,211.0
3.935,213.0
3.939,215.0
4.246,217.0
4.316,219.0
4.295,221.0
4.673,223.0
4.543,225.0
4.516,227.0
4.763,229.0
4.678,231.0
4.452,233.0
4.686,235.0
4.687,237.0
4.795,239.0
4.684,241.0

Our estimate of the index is 4.1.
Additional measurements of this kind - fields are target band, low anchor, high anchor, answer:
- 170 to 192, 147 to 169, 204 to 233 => 0.65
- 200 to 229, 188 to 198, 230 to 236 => 0.42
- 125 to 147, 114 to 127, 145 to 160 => -2.65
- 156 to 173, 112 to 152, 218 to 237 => 1.65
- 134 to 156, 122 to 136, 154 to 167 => -1.94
